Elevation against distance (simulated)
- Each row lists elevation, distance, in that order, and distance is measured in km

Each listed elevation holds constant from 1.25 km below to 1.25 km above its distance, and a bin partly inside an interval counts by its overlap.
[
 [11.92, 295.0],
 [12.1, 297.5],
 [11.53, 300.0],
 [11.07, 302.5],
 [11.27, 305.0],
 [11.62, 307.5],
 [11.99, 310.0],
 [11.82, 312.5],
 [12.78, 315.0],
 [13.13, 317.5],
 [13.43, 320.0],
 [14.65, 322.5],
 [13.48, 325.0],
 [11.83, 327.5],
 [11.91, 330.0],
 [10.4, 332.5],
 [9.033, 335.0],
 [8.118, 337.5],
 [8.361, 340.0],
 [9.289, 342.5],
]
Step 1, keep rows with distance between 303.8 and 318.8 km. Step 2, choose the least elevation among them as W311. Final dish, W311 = 11.27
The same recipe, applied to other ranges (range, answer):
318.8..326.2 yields 13.43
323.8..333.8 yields 10.4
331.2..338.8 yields 8.118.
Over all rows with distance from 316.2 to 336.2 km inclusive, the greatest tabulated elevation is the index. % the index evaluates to 14.65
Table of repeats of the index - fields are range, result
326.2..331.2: 11.91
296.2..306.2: 12.1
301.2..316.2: 12.78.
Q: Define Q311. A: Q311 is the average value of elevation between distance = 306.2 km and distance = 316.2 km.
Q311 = 12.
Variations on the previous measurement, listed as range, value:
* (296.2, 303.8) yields 11.6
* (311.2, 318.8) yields 12.6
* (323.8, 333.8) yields 11.9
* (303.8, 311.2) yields 11.6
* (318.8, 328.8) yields 13.3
